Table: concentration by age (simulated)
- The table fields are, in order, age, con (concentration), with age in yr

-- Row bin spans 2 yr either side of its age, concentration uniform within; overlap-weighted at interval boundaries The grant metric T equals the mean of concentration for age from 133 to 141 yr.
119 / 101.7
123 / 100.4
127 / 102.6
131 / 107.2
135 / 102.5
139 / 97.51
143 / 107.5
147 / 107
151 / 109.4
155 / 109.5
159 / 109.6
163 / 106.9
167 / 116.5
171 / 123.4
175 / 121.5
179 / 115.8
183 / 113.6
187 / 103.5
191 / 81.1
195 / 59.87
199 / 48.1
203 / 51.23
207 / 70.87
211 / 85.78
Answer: 100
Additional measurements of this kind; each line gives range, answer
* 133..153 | 105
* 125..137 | 104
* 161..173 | 116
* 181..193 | 99.4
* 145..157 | 109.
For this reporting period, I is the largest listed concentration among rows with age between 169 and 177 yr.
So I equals 123.4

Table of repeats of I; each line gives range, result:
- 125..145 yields 107.5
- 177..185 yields 115.8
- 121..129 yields 102.6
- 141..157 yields 109.5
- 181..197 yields 113.6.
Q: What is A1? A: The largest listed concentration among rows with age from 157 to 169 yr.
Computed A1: 116.5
